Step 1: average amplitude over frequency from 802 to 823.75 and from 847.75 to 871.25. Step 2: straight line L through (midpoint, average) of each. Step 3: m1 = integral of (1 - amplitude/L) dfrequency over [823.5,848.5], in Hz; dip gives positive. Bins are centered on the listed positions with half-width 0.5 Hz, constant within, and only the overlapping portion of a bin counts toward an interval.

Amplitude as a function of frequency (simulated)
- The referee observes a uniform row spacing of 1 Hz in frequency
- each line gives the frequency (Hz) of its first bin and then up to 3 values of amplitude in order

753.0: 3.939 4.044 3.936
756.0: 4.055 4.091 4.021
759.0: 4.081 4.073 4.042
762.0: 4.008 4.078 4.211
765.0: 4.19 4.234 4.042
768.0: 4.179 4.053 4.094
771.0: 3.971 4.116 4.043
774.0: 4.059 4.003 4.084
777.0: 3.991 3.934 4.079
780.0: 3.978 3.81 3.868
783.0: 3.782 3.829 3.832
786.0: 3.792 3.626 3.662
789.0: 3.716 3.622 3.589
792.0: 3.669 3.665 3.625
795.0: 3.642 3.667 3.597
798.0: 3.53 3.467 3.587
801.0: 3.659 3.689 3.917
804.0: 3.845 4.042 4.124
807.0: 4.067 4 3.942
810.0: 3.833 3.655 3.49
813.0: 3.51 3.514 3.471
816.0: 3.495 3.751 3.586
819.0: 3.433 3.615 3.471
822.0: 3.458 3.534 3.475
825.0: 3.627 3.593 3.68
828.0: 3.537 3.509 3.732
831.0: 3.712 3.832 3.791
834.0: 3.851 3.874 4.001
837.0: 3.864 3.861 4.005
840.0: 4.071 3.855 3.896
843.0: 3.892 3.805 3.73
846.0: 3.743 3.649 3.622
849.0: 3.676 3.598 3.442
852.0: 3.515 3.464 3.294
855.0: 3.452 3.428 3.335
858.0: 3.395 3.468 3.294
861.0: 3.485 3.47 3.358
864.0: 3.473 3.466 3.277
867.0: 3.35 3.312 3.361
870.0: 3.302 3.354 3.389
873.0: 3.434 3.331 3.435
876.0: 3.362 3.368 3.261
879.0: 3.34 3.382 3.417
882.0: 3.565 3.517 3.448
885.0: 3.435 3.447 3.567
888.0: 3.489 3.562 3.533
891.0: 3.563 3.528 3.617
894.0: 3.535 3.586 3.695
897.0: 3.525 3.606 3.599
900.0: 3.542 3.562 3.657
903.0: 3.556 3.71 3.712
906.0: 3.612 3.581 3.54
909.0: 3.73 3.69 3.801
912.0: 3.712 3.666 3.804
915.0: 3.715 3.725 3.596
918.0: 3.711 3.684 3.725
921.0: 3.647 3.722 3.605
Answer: -1.45 Hz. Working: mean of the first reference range 3.7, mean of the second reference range 3.42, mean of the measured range 3.77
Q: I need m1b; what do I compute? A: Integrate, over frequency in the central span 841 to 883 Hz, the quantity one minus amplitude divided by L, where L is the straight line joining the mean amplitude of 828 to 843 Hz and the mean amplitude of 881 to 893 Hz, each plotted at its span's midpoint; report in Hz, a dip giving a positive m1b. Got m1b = 2.3 Hz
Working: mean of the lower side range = 3.84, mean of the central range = 3.47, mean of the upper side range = 3.51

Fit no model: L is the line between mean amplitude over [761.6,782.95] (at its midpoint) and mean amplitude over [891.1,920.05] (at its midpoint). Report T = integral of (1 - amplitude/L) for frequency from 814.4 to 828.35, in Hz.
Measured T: 1.2 Hz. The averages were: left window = 4.04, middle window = 3.55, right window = 3.64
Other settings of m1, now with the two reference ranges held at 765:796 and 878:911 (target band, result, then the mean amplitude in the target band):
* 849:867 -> 1.15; 3.43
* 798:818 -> 0.41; 3.73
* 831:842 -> -0.49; 3.89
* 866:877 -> 0.80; 3.36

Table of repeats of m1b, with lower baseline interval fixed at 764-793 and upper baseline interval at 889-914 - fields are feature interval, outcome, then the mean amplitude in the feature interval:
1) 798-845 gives 1.1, 3.73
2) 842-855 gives 0.4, 3.62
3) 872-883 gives 0.9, 3.4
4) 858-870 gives 1.1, 3.39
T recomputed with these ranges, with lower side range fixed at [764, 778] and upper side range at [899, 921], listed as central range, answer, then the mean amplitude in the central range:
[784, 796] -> 1.0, 3.68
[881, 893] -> 0.7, 3.51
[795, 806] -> 0.8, 3.72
